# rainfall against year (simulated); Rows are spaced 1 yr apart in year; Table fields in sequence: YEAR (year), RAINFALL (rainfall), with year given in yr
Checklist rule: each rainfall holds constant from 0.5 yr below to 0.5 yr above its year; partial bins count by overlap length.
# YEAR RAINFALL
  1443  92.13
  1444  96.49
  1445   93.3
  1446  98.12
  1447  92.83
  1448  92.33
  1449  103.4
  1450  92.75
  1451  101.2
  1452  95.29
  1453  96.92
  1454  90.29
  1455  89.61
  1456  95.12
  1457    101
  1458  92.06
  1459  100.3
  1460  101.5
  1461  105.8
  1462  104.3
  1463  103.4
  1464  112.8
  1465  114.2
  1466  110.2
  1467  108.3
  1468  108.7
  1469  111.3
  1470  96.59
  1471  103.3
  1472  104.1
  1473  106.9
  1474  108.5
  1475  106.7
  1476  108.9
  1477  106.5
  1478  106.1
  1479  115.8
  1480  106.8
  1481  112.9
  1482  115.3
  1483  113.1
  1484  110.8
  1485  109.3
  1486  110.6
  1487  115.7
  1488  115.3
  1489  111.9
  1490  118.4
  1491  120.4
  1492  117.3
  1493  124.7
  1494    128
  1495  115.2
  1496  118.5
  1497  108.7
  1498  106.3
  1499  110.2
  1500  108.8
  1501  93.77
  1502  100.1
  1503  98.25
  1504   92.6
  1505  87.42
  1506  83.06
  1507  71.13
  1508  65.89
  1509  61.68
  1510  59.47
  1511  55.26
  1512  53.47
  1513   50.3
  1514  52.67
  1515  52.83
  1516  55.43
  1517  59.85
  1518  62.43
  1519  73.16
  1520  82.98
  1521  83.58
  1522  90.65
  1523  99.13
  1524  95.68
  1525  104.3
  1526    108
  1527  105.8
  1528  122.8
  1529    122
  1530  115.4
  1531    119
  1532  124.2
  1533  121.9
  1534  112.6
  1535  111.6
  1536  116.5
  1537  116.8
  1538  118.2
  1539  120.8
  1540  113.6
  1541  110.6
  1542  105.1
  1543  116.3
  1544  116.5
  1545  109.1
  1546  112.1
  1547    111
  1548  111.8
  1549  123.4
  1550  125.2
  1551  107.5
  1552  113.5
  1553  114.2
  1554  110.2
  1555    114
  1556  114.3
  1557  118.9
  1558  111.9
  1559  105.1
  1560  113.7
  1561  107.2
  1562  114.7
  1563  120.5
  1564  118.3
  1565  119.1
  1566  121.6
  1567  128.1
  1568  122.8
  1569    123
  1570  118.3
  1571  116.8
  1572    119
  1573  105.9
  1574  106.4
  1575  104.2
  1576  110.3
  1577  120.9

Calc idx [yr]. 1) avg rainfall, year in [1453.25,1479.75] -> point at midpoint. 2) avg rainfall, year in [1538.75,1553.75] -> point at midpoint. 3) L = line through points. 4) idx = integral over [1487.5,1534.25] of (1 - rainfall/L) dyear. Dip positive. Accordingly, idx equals 6.47 yr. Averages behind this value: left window 104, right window 114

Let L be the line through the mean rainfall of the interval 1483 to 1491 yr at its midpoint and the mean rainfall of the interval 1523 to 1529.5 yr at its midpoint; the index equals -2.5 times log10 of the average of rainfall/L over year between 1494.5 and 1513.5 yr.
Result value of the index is 0.28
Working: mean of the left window 114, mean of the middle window 86.3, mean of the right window 109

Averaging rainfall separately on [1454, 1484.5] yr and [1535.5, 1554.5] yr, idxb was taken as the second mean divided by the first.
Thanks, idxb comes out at 1.08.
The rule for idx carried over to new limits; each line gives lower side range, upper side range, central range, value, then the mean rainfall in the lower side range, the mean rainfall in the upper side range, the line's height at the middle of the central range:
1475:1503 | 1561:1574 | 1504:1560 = 8.3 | 112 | 118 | 115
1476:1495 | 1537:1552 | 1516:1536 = 2.5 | 114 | 114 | 114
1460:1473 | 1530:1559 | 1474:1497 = -1.1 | 107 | 115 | 109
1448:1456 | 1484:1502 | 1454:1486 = -0.8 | 95.4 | 113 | 103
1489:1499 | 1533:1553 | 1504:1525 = 8.1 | 117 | 115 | 116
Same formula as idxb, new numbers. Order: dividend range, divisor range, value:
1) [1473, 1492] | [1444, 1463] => 1.15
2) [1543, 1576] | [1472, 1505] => 1.04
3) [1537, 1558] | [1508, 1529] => 1.48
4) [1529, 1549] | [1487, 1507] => 1.07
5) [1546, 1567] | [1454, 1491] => 1.07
